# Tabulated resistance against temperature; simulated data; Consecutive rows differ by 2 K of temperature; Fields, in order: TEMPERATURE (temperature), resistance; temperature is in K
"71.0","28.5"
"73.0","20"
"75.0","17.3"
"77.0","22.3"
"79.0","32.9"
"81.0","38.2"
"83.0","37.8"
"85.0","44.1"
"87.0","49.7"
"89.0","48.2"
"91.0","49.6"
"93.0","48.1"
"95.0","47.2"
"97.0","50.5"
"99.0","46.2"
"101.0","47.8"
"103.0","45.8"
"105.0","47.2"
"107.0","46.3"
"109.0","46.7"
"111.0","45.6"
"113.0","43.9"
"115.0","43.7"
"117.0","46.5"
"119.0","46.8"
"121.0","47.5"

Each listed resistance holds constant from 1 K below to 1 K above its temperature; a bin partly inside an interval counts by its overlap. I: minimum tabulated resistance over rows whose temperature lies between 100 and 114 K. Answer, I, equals 43.9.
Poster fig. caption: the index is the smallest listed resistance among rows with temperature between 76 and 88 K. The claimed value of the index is 22.3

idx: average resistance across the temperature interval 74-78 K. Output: 19.8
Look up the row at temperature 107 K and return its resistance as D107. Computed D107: 46.3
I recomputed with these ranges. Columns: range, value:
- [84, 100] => 44.1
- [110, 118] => 43.7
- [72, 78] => 17.3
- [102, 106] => 45.8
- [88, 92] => 48.2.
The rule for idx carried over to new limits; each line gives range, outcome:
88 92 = 48.9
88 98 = 48.7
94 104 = 47.5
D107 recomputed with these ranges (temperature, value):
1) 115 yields 43.7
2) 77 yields 22.3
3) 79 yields 32.9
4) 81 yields 38.2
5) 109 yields 46.7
